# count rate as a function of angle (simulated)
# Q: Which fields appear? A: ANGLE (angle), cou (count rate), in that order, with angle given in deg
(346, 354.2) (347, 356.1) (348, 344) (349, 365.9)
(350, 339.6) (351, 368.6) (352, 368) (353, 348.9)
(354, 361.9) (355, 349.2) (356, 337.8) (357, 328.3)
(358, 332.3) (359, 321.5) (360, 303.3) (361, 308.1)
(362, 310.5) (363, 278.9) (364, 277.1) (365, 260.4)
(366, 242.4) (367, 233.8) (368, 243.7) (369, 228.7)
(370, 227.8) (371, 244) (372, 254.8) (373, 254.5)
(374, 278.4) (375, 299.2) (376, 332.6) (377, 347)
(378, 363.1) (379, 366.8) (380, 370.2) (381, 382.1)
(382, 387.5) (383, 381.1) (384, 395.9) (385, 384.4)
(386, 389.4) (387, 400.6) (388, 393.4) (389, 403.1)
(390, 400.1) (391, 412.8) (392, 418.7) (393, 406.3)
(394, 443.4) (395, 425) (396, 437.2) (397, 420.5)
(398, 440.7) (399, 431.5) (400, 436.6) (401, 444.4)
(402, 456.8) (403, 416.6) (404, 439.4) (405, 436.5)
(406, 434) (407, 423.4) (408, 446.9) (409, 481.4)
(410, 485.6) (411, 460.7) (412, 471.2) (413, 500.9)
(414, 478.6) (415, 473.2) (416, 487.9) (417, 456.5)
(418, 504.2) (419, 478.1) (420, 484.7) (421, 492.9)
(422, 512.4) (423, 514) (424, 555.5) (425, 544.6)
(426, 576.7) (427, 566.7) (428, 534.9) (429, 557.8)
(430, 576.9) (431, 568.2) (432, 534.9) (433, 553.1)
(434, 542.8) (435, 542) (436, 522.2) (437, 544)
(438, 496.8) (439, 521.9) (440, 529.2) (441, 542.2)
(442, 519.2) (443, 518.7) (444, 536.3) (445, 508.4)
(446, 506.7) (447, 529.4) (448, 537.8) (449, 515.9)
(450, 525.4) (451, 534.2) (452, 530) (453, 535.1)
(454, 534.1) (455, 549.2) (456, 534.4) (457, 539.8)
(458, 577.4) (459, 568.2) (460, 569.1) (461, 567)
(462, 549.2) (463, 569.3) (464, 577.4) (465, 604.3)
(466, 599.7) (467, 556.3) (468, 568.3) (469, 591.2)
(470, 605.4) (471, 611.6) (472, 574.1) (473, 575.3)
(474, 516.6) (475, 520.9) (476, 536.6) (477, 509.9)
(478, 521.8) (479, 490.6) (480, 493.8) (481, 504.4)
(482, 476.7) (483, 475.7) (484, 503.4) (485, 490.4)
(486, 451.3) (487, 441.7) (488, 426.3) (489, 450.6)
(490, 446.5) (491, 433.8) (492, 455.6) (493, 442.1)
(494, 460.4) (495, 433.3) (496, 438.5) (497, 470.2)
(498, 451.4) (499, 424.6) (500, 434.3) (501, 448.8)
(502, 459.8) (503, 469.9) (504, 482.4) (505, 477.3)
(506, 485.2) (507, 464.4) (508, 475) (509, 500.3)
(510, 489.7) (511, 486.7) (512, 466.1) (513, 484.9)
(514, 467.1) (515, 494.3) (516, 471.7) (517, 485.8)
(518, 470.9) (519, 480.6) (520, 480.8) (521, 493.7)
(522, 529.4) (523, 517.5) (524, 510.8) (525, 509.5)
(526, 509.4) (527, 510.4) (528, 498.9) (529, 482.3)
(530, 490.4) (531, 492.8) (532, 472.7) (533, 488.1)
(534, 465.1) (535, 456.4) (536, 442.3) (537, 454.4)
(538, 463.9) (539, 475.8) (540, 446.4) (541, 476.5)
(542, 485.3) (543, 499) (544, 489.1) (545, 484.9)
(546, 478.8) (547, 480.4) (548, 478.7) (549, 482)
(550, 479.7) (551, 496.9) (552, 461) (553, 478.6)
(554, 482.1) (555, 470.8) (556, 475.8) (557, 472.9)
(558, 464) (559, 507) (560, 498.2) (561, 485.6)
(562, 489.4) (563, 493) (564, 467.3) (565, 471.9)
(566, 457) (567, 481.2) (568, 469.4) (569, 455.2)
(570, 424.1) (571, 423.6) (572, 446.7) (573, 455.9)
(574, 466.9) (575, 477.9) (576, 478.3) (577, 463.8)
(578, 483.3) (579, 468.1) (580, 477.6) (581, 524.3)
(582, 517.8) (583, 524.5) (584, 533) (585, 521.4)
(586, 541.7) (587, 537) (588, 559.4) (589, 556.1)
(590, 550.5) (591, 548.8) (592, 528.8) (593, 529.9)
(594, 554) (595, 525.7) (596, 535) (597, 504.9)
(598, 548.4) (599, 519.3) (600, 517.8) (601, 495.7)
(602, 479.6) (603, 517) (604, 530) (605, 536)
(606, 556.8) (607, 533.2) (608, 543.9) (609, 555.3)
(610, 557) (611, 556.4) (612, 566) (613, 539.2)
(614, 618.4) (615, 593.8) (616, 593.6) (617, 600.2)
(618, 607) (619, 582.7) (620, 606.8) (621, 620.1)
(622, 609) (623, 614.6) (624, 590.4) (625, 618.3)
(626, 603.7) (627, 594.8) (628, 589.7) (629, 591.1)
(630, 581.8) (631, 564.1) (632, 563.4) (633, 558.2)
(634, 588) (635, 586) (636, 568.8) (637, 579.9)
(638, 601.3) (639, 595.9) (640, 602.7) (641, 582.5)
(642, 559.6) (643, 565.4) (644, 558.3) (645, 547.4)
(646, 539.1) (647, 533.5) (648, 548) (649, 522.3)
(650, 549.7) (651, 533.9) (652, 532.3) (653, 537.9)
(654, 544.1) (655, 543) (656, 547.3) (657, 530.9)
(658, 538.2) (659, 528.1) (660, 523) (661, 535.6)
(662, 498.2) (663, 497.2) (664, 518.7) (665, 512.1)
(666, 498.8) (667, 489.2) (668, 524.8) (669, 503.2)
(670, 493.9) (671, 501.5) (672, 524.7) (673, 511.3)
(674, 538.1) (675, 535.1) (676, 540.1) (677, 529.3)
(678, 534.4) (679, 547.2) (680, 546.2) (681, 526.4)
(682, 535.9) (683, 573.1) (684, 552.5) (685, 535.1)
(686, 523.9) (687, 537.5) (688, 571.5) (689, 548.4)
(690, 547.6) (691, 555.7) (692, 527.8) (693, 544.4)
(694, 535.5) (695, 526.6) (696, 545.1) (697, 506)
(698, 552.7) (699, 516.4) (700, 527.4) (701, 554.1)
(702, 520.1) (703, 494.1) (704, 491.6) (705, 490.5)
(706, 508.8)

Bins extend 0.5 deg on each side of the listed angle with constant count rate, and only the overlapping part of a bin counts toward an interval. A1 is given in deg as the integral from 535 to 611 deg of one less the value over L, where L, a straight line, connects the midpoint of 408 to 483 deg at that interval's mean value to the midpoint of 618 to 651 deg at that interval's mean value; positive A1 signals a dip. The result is 9.0 deg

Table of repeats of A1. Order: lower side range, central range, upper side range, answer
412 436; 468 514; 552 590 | 1.8 deg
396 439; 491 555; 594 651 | 6.5 deg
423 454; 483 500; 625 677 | 2.8 deg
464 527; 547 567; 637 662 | 1.4 deg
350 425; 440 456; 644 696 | -4.2 deg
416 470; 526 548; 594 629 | 3.0 deg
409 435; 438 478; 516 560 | -3.3 deg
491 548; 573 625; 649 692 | -3.7 deg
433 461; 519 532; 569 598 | 0.4 deg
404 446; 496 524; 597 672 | 2.7 deg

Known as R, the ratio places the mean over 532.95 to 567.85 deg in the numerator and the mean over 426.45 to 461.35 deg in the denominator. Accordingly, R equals 0.88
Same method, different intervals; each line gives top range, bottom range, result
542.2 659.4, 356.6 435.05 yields 1.29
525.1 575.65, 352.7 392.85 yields 1.44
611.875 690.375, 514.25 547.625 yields 1.15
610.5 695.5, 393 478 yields 1.07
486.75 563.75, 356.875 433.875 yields 1.16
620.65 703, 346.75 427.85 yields 1.39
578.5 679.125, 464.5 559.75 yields 1.12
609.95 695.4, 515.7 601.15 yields 1.13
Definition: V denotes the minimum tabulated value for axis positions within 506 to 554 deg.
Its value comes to 442.3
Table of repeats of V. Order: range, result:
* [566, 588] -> 423.6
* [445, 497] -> 426.3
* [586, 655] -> 479.6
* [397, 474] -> 416.6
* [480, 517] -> 424.6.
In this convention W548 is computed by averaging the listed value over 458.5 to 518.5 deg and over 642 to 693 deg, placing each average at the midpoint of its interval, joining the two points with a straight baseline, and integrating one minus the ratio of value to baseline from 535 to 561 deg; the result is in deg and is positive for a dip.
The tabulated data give 1.7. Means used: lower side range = 499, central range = 477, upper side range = 533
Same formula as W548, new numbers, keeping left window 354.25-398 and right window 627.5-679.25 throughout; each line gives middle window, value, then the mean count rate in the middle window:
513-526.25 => -1.4 deg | 493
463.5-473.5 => -4.4 deg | 586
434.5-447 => -4.4 deg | 524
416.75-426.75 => -3.8 deg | 515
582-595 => -1.1 deg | 539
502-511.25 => -0.9 deg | 480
